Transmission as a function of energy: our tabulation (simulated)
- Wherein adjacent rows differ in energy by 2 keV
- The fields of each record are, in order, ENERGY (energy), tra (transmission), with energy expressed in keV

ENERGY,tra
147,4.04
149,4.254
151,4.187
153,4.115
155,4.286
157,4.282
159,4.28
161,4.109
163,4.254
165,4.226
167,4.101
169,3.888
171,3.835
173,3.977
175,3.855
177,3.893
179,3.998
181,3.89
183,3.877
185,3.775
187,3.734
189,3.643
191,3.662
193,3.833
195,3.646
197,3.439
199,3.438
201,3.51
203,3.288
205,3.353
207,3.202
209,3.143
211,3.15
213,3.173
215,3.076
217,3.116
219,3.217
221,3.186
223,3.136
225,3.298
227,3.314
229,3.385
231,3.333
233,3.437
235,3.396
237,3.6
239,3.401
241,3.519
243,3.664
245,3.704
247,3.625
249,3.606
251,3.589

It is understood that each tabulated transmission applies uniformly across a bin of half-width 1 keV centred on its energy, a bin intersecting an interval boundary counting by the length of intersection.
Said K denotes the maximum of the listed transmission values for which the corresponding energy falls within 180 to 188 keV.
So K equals 3.89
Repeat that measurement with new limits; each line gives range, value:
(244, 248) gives 3.704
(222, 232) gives 3.385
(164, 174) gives 4.226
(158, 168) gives 4.28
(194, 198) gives 3.646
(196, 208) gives 3.51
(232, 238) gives 3.6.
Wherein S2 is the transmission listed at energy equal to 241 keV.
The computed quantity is 3.519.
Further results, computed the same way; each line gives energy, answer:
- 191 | 3.662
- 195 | 3.646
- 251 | 3.589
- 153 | 4.115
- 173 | 3.977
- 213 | 3.173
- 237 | 3.6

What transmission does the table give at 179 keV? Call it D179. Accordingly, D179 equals 3.998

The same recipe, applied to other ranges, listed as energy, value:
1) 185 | 3.775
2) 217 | 3.116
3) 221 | 3.186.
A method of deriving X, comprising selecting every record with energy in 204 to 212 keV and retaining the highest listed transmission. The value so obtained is 3.353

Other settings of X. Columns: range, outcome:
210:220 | 3.217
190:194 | 3.833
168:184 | 3.998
